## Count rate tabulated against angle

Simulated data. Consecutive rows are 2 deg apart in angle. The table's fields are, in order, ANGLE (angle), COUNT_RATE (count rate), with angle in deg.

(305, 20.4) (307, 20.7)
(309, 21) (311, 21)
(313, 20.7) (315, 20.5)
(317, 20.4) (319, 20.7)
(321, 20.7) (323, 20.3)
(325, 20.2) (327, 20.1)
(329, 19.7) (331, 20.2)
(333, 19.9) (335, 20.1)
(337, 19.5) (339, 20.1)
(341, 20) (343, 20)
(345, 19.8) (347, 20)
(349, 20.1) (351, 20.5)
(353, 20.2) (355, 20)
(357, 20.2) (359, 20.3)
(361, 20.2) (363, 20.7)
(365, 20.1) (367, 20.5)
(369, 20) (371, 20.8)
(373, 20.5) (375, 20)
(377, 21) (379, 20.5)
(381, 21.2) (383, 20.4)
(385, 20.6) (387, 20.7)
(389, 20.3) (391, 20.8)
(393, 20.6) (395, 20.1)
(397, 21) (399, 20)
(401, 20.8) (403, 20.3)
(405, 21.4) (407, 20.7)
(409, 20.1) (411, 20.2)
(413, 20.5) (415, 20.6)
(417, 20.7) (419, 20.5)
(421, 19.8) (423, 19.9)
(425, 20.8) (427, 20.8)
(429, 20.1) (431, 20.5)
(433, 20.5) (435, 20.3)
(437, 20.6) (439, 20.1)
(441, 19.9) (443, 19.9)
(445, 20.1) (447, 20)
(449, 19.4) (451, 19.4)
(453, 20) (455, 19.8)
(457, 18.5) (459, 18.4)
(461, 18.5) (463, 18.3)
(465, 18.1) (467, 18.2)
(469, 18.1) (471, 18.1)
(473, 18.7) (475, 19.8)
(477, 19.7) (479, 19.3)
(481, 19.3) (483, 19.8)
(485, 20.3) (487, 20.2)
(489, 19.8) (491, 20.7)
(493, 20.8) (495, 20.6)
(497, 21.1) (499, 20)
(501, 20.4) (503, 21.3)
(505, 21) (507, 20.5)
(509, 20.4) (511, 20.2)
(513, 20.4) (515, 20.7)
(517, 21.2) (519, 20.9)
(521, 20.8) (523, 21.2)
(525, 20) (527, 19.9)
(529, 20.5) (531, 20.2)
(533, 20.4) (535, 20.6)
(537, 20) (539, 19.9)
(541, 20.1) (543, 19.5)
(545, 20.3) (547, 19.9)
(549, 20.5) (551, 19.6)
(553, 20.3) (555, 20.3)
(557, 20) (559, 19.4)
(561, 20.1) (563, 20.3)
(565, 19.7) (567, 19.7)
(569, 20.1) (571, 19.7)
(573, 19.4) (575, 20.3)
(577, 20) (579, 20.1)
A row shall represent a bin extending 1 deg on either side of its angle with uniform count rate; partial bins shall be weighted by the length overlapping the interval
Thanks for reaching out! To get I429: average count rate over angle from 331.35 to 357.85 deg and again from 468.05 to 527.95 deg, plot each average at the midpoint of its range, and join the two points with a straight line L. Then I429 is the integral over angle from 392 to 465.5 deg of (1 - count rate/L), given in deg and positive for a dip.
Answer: 0.2 deg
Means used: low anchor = 20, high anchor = 20.2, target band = 20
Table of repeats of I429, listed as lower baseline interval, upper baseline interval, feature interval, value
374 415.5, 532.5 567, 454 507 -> 1.8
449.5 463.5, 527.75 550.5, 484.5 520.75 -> -1.7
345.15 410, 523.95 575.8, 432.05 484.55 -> 2.3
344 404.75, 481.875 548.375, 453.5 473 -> 1.8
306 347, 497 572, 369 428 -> -0.7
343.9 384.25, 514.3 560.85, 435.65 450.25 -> 0.2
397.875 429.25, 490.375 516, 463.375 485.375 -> 1.7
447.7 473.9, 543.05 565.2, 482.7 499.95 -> -1.1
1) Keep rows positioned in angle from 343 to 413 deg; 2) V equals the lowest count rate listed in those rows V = 19.8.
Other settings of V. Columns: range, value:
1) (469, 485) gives 18.1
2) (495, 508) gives 20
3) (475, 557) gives 19.3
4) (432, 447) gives 19.9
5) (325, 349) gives 19.5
